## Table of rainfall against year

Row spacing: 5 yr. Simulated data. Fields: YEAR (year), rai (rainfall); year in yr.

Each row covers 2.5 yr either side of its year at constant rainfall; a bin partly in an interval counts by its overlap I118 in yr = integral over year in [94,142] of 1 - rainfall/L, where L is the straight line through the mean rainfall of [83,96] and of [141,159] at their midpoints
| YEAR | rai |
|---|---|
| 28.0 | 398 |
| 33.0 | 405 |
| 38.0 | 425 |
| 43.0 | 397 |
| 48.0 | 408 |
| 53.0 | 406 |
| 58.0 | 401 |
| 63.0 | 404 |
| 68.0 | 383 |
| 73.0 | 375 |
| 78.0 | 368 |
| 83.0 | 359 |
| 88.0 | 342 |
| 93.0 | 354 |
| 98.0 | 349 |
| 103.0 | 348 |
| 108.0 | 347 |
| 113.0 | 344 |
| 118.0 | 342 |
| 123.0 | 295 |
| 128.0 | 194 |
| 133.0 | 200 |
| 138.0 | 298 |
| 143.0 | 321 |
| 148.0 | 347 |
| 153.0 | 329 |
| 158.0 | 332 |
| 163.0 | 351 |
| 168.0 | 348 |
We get 5.4 yr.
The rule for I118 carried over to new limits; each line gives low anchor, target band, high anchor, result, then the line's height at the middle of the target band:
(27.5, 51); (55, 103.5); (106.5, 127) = -0.9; 363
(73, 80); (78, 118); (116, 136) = -3.8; 321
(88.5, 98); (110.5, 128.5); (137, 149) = 1.6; 335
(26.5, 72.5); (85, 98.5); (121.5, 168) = 0.3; 356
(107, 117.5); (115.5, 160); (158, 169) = 6.5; 345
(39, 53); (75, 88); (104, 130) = -0.1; 357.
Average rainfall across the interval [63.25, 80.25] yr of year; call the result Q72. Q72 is 379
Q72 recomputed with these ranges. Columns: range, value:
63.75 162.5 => 330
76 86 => 362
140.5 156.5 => 332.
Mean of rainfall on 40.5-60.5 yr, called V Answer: 403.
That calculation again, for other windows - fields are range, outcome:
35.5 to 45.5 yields 411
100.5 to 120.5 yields 345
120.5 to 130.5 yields 244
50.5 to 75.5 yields 394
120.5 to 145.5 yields 262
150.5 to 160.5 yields 330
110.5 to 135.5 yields 275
